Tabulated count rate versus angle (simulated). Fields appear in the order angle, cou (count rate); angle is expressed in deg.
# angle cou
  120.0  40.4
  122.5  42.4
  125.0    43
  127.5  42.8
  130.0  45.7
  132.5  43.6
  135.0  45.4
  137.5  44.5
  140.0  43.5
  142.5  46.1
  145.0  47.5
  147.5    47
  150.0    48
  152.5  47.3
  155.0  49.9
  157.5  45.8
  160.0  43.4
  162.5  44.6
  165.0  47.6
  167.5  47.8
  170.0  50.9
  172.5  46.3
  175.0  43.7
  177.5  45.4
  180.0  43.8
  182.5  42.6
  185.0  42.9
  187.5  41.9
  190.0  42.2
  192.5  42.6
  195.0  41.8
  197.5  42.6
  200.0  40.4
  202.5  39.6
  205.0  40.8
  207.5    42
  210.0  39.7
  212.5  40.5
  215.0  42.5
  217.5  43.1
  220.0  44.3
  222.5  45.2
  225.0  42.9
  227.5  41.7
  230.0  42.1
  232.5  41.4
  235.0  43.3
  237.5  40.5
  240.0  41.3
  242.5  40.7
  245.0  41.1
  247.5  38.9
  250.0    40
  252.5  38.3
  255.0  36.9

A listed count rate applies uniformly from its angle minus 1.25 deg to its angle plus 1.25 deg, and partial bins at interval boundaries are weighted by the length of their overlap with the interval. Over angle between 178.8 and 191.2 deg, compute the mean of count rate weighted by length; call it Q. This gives 42.7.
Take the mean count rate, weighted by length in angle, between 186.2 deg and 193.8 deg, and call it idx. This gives 42.2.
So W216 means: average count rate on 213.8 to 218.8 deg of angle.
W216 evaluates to 42.8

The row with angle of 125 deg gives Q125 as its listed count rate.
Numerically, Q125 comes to 43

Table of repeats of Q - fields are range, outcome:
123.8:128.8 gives 42.9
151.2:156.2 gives 48.6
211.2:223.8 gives 43.1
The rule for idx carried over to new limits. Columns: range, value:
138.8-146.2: 45.7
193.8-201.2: 41.6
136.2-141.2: 44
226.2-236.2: 42.1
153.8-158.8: 47.8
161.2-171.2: 47.7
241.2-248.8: 40.2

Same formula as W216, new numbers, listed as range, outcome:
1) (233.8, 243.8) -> 41.4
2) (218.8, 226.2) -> 44.1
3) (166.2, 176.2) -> 47.2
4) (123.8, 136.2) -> 44.1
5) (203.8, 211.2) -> 40.8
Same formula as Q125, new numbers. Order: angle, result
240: 41.3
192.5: 42.6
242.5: 40.7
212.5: 40.5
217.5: 43.1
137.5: 44.5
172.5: 46.3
